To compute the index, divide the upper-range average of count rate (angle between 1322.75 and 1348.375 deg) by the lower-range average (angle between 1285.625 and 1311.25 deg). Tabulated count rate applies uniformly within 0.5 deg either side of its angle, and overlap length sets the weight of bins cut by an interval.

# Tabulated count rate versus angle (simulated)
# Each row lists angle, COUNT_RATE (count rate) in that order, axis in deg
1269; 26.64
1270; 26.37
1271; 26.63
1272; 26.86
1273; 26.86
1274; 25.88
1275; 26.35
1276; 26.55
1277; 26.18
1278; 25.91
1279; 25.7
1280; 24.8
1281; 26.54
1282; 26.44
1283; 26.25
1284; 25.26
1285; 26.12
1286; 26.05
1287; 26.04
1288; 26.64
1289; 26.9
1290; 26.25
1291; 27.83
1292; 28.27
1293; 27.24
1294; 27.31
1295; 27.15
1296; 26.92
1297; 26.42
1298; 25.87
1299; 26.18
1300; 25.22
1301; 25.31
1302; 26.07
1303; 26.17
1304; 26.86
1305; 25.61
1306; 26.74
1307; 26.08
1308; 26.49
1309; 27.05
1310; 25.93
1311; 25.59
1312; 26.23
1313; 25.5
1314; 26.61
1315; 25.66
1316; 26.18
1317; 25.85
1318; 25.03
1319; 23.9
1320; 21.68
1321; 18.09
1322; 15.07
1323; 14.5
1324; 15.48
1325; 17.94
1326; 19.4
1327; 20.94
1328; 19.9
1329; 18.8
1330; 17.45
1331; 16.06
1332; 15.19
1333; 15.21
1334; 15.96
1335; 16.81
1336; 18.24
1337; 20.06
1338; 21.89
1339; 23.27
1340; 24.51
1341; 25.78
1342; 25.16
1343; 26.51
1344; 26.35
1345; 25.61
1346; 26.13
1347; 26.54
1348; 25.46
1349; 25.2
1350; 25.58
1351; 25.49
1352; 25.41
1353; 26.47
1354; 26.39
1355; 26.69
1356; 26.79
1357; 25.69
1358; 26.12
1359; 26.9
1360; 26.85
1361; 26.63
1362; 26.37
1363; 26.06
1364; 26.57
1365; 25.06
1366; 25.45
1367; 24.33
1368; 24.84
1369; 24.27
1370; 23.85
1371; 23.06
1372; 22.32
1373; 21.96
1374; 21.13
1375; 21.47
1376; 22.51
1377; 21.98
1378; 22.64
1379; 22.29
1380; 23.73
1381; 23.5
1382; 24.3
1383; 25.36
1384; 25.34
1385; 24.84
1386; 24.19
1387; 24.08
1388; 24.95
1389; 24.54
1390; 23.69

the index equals 0.78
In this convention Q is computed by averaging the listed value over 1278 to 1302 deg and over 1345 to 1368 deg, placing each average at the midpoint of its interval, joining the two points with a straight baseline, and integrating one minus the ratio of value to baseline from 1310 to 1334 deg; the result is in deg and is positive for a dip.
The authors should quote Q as 5.0 deg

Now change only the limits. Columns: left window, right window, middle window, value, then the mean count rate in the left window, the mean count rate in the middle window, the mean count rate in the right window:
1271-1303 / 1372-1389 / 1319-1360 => 4.22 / 26.4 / 22.1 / 23.4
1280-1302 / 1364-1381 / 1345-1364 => -1.72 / 26.4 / 26.2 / 23.3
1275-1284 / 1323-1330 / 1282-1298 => -1.58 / 26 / 26.7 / 18.3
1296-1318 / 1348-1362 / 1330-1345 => 3.04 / 26.1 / 20.8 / 26.2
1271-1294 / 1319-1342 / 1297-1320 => -3.56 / 26.4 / 25.8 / 19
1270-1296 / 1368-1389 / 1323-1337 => 4.21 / 26.5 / 17.5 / 23.5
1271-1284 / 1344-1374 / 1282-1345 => 5.47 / 26.2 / 23.6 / 25.4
